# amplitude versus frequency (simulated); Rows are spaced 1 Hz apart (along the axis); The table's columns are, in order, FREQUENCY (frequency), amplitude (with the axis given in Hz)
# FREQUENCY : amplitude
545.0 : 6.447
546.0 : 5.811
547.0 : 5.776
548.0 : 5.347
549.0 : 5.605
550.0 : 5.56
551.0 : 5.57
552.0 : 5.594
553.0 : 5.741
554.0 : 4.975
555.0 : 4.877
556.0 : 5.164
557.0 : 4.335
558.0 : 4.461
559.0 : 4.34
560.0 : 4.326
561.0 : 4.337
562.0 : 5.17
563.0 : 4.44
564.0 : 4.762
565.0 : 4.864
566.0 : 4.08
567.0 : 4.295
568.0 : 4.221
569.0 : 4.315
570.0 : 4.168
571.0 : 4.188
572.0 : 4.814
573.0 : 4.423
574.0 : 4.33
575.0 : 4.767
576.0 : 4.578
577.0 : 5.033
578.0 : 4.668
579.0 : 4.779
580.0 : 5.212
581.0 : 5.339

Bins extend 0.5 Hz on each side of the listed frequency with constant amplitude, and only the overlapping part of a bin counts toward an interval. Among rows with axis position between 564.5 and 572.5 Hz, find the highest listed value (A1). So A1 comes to 4.864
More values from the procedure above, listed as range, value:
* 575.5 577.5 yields 5.033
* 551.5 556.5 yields 5.741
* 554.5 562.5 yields 5.17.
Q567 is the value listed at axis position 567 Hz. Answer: 4.295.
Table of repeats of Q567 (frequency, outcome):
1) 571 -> 4.188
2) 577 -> 5.033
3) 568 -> 4.221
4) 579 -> 4.779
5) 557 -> 4.335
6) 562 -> 5.17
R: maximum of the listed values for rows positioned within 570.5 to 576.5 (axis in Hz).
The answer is 4.814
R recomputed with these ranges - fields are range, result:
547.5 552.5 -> 5.605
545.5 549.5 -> 5.811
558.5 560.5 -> 4.34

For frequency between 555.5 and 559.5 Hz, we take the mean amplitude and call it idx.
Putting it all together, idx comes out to 4.57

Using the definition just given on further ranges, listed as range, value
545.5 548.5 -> 5.64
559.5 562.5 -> 4.61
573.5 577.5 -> 4.68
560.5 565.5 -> 4.71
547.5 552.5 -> 5.54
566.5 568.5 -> 4.26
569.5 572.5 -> 4.39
